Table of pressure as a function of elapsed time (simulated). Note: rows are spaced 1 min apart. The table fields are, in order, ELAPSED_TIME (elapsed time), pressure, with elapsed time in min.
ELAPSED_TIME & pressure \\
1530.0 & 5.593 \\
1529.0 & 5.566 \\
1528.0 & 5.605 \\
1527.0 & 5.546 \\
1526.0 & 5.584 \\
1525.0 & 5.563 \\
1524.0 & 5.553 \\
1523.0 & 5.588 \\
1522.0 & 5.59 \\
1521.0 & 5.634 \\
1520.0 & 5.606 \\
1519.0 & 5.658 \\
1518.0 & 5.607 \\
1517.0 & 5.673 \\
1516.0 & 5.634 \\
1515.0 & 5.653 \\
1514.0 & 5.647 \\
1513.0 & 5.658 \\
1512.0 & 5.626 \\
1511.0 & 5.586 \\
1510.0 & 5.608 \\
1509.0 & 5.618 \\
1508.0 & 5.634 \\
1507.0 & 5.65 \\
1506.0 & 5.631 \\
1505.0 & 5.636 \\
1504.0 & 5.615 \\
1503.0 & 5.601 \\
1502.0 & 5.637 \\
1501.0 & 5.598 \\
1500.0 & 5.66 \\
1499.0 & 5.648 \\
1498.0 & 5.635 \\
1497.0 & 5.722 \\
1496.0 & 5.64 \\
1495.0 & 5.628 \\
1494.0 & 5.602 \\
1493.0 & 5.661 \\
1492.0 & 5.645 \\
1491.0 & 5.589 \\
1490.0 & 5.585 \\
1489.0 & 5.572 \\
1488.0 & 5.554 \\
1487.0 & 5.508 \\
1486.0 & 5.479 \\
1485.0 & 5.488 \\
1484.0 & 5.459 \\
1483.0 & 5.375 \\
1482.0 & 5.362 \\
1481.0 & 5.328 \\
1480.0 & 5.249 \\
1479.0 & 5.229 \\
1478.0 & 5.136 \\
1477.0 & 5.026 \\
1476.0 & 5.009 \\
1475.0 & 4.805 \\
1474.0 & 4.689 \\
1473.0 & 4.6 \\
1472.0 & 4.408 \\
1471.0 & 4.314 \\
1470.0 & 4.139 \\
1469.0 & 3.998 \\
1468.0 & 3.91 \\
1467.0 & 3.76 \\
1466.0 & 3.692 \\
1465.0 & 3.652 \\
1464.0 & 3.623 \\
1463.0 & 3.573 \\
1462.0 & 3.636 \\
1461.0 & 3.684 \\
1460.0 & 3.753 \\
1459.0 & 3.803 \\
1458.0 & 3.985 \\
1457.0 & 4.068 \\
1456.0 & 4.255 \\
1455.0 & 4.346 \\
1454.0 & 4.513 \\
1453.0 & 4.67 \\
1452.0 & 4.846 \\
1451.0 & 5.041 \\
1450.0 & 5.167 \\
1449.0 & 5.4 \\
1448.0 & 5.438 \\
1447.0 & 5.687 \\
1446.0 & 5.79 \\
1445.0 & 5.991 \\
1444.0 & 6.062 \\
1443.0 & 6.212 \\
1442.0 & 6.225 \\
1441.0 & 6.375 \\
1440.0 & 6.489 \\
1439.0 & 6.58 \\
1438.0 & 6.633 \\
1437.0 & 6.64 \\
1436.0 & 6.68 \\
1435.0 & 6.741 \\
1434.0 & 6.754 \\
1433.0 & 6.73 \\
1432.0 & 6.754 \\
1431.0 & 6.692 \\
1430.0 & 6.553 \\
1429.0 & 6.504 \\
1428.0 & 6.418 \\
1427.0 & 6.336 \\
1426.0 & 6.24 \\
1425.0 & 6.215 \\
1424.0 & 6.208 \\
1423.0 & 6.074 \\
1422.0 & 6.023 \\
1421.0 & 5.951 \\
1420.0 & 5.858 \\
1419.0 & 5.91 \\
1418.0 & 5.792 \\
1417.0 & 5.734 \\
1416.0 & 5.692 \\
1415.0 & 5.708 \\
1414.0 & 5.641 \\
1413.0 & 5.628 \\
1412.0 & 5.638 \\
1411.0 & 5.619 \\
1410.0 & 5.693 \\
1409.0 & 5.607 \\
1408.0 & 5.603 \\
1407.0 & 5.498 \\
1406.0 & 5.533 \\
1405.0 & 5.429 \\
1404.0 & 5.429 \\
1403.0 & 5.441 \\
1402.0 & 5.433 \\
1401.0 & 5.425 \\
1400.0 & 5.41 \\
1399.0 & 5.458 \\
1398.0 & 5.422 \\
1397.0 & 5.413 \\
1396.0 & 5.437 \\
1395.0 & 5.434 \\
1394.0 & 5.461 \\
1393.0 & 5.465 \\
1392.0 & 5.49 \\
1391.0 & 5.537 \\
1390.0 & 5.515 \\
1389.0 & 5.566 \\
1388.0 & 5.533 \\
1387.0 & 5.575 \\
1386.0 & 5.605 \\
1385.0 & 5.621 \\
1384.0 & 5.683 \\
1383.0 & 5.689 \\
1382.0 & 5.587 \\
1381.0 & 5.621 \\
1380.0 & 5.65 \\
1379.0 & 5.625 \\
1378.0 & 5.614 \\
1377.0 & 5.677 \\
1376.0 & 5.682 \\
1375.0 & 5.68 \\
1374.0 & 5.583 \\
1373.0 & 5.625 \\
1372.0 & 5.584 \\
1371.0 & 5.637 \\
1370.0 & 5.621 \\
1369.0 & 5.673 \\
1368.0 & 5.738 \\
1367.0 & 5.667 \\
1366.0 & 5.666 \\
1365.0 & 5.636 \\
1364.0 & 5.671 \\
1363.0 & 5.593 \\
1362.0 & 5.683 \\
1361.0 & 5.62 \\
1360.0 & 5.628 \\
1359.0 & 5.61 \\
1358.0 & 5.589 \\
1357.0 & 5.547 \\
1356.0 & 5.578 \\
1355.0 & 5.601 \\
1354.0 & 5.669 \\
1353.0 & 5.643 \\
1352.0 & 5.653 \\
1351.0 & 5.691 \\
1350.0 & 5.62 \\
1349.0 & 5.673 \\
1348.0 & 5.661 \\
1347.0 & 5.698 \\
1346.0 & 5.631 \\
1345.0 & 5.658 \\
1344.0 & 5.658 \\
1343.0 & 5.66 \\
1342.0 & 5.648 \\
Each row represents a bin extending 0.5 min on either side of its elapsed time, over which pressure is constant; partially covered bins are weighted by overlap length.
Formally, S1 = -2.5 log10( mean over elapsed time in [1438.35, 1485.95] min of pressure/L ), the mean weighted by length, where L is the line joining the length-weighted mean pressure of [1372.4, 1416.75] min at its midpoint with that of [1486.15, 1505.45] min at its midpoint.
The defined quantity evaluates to 0.15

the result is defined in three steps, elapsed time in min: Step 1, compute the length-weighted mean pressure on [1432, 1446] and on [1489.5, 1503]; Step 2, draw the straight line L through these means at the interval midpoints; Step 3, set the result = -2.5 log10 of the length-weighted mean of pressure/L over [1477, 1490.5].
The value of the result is 0.08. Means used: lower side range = 6.46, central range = 5.4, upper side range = 5.63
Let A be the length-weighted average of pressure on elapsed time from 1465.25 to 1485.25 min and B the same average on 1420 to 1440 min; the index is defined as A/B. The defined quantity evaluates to 0.73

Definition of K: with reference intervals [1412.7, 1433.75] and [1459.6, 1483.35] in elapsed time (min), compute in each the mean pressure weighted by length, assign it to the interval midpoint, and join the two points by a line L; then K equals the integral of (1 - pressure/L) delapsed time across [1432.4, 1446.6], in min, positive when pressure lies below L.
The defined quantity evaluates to -2.2 min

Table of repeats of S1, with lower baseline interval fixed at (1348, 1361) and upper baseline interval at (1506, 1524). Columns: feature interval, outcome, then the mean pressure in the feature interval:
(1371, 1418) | 0.011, 5.57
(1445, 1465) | 0.241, 4.5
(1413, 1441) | -0.118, 6.27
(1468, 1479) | 0.217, 4.61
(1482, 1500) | 0.010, 5.57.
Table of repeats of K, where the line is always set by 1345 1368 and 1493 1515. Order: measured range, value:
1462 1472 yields 3.1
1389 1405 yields 0.5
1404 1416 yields 0.1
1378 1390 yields 0.1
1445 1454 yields 0.6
